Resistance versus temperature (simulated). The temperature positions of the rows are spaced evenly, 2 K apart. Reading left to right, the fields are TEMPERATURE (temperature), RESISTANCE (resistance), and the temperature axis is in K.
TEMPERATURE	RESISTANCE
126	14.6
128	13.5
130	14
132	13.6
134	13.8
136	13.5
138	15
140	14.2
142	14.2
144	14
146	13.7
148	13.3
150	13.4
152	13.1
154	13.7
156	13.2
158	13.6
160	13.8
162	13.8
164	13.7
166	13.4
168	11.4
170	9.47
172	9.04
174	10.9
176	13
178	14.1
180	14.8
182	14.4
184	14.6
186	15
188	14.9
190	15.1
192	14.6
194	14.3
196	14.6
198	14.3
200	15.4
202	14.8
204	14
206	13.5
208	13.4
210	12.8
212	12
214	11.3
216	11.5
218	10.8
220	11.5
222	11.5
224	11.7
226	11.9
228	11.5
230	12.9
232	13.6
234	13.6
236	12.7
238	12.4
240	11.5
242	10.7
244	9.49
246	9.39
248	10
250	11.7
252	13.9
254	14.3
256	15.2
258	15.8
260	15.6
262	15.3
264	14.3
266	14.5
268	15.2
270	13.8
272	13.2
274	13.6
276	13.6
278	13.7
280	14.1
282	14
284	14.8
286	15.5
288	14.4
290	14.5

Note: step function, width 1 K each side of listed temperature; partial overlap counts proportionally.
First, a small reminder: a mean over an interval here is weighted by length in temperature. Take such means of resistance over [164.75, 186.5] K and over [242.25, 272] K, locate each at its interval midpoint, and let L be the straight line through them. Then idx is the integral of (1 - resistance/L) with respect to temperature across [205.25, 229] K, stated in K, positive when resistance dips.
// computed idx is 2.0 K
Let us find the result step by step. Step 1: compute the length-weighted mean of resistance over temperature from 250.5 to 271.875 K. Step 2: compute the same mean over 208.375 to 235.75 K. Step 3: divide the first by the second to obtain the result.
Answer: 1.21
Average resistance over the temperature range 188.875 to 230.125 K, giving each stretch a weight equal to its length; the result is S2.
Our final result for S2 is 13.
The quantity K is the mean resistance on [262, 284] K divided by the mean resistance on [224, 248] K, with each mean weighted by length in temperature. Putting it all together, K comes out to 1.20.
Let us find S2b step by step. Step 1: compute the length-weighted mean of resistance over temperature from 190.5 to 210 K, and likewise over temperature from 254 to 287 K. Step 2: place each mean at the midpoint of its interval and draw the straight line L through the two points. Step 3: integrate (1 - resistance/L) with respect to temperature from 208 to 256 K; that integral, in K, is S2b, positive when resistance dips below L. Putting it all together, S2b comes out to 8.1 K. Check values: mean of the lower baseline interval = 14.3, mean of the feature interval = 12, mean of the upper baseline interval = 14.5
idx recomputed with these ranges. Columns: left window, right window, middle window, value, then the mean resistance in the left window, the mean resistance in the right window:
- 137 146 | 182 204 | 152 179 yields 3.6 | 14.3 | 14.7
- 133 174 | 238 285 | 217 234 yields 1.6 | 13.1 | 13.4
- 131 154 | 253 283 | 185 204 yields -0.9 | 13.8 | 14.4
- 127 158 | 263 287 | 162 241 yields 5.4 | 13.7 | 14.2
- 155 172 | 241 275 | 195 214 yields -1.3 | 12.6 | 13.3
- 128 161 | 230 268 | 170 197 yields -0.3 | 13.7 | 13.1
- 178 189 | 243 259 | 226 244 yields 1.1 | 14.7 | 12.5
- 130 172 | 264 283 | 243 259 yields 1.6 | 13.3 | 14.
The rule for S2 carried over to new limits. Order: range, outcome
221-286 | 13.1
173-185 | 13.6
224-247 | 11.8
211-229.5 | 11.6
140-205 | 13.6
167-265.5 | 13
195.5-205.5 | 14.6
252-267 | 14.9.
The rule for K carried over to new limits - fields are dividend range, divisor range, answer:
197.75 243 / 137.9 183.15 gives 0.95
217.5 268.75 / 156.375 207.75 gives 0.94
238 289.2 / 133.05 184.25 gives 1.02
